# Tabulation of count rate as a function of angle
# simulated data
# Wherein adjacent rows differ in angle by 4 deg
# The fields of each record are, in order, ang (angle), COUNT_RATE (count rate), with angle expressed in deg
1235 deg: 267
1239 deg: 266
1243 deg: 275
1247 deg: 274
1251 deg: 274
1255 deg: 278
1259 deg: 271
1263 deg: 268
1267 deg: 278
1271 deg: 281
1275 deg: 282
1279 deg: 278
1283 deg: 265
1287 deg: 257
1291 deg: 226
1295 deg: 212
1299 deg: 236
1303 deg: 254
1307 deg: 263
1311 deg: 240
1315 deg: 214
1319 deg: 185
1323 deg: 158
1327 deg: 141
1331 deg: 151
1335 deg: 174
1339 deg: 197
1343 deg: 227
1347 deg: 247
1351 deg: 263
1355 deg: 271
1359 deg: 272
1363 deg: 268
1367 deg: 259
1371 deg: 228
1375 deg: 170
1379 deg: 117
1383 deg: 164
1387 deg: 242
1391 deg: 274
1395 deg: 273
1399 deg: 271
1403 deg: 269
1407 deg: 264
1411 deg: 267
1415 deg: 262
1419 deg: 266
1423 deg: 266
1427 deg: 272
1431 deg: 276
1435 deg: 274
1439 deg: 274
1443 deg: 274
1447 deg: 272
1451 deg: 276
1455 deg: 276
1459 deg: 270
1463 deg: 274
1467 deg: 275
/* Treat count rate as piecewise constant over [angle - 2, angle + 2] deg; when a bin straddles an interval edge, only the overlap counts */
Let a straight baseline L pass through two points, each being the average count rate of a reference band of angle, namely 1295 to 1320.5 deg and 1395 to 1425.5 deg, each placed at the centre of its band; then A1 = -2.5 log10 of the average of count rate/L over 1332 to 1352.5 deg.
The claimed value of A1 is 0.12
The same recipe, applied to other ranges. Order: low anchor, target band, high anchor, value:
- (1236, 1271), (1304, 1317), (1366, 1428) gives 0.09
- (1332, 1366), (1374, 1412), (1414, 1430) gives 0.11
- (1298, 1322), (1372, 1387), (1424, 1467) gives 0.44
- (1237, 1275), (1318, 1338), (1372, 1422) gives 0.49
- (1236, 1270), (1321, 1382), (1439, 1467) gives 0.29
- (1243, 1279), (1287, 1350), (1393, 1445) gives 0.28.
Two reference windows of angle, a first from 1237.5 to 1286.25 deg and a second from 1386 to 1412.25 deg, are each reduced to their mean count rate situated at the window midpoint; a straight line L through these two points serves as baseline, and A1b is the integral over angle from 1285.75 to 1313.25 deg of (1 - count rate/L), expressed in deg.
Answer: 3.17 deg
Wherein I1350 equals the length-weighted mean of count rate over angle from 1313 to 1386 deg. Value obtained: 206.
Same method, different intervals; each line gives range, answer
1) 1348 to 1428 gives 247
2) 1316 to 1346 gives 180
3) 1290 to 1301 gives 225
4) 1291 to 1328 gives 214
